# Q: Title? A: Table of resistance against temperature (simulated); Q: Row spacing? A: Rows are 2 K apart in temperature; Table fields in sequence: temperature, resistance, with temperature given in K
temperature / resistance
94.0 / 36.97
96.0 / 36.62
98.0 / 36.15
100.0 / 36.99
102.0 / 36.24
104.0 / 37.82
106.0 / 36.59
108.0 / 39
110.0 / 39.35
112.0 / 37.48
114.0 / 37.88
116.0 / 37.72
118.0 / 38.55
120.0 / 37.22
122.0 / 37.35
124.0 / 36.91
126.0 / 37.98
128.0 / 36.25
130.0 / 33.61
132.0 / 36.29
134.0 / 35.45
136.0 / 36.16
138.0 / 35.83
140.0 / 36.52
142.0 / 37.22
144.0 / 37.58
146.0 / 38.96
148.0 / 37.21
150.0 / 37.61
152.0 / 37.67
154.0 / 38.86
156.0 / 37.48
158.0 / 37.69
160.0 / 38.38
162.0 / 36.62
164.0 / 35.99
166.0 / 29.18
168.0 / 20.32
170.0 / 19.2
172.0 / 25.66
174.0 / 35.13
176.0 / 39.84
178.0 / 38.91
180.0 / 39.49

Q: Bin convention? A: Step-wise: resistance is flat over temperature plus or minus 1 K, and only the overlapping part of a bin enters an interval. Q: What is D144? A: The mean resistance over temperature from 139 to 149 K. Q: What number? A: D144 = 37.5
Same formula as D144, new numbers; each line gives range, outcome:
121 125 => 37.1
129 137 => 35.4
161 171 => 28.3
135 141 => 36.2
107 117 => 38.3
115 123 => 37.7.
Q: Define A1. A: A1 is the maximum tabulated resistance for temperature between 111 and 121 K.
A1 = 38.55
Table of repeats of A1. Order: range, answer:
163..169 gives 35.99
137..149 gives 38.96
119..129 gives 37.98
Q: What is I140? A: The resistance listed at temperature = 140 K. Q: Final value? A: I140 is 36.52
